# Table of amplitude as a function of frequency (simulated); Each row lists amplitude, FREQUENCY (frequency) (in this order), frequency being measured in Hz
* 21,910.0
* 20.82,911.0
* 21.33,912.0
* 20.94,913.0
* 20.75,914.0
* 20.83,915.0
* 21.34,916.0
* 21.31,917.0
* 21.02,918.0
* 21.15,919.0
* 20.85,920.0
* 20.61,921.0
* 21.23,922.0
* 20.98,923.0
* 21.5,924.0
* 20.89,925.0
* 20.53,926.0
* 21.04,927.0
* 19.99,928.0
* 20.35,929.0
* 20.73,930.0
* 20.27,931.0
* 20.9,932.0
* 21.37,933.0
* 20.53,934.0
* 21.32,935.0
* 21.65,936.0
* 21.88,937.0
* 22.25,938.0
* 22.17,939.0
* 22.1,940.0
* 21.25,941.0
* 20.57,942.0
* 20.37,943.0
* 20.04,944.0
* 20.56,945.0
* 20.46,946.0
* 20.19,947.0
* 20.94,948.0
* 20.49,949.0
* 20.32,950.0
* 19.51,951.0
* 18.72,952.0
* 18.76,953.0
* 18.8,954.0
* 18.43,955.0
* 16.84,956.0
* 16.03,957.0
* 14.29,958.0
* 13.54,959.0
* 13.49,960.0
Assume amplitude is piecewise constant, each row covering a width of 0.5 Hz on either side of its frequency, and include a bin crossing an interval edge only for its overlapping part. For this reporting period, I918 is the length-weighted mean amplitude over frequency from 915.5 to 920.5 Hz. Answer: 21.1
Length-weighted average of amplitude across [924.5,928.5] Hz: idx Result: 20.6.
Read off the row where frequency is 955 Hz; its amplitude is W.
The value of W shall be 18.43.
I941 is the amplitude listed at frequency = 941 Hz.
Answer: 21.25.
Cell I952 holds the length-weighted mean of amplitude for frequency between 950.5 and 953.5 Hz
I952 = 19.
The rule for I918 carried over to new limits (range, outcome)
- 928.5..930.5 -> 20.5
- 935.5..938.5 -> 21.9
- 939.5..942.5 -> 21.3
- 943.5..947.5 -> 20.3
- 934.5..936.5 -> 21.5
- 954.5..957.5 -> 17.1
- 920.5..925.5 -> 21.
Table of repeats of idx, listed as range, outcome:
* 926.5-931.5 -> 20.5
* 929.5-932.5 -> 20.6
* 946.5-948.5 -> 20.6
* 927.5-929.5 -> 20.2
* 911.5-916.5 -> 21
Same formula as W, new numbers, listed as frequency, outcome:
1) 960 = 13.49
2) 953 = 18.76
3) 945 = 20.56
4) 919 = 21.15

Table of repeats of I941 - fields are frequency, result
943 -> 20.37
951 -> 19.51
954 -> 18.8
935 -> 21.32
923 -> 20.98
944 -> 20.04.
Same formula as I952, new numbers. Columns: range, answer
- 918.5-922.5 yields 21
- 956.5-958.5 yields 15.2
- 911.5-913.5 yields 21.1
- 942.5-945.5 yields 20.3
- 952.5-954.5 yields 18.8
